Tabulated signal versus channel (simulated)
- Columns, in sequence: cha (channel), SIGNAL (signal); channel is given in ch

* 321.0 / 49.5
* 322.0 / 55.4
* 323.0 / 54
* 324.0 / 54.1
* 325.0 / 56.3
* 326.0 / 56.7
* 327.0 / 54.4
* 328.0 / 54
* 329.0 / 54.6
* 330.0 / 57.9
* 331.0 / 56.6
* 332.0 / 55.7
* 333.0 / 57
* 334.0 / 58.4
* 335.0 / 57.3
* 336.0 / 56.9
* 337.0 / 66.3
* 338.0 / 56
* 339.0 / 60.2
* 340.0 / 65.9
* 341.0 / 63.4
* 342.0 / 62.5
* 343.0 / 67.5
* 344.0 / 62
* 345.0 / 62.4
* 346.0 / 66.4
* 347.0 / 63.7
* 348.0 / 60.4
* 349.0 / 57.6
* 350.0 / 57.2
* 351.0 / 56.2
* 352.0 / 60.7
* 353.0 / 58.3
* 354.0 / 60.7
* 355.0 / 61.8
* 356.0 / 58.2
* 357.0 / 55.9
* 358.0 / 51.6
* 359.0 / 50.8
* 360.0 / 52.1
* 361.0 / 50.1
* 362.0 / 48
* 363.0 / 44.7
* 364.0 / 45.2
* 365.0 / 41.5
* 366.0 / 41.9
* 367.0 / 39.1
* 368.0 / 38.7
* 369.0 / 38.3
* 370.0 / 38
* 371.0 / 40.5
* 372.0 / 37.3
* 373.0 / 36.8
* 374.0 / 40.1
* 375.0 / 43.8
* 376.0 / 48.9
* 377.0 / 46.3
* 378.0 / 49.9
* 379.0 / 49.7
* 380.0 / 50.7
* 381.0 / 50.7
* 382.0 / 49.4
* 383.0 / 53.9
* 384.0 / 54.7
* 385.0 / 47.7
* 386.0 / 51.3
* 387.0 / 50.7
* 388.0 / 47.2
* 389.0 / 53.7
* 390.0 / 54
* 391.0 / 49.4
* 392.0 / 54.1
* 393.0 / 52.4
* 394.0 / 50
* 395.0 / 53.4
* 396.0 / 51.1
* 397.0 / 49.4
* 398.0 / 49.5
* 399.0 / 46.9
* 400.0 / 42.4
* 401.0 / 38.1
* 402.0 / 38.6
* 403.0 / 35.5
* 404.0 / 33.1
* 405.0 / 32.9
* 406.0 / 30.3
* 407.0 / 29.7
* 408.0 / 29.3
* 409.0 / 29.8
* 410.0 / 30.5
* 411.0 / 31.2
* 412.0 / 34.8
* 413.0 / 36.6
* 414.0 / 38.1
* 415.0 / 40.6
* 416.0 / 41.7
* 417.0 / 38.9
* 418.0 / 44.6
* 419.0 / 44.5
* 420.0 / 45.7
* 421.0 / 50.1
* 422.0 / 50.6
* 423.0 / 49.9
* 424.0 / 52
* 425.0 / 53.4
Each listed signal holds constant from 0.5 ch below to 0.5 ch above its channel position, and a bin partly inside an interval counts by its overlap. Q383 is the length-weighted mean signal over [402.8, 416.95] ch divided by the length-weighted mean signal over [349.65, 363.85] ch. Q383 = 0.62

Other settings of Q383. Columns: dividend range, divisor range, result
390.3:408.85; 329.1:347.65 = 0.70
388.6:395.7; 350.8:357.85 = 0.89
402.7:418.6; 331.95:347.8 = 0.57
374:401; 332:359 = 0.83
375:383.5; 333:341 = 0.82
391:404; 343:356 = 0.76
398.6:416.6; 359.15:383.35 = 0.79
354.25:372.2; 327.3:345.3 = 0.78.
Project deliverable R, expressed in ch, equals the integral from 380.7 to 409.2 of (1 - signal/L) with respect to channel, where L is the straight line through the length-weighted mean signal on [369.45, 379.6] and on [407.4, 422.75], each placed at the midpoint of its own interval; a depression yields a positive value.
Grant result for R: -2.7 ch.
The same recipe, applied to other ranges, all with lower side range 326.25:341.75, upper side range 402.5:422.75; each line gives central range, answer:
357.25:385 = 1.5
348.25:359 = -0.9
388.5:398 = -2.0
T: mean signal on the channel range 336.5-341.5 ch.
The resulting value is 62.4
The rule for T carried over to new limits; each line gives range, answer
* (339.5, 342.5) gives 63.9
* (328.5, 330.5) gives 56.2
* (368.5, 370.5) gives 38.1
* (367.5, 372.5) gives 38.6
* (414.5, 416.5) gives 41.2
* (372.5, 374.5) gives 38.5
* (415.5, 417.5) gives 40.3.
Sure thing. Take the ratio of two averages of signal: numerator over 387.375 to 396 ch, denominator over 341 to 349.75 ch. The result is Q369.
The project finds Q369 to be 0.8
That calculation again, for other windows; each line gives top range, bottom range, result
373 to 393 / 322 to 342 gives 0.86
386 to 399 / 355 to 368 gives 1.06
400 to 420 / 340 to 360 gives 0.60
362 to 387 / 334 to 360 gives 0.75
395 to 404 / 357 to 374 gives 1.00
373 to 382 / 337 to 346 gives 0.75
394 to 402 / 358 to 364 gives 0.96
